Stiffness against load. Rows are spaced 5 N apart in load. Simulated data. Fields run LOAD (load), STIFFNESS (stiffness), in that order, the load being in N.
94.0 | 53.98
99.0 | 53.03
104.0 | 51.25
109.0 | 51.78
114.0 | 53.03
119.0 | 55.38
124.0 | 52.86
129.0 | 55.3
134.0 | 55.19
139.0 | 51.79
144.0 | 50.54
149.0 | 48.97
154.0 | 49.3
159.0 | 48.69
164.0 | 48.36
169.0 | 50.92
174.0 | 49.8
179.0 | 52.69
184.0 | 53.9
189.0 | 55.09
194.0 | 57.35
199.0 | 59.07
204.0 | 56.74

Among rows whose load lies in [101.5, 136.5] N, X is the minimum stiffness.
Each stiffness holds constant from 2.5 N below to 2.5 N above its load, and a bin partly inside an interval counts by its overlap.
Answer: 51.25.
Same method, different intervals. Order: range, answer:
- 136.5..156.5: 48.97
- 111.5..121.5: 53.03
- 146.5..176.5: 48.36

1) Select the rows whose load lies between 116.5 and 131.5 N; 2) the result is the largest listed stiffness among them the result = 55.38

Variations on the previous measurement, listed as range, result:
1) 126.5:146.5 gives 55.3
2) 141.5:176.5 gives 50.92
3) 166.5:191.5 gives 55.09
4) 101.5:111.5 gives 51.78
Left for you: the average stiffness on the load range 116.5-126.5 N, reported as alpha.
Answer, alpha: 54.1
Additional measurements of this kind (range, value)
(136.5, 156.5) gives 50.1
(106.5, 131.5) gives 53.7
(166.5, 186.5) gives 51.8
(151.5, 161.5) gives 49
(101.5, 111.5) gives 51.5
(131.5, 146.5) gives 52.5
